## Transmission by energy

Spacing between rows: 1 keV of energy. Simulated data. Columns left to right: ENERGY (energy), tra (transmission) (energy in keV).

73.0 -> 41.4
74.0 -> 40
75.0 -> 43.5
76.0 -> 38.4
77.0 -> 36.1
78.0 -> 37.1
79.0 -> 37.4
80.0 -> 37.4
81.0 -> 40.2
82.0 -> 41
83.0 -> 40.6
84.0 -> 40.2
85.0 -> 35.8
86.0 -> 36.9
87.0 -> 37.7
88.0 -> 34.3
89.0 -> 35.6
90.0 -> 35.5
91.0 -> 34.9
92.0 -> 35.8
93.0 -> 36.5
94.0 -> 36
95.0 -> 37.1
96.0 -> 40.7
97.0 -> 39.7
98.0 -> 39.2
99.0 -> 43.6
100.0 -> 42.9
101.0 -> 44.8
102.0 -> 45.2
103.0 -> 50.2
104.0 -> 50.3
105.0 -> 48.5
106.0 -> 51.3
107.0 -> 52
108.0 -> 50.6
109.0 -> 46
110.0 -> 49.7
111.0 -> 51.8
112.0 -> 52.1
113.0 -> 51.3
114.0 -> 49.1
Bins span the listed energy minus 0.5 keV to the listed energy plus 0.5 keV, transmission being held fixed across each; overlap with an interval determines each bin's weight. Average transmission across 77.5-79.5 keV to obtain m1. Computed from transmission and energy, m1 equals 37.2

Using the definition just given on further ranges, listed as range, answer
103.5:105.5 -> 49.4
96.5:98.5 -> 39.5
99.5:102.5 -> 44.3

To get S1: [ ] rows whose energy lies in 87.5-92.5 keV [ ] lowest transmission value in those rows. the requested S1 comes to 34.3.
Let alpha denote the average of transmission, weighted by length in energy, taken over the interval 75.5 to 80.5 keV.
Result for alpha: 37.3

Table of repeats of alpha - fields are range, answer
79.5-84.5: 39.9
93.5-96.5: 37.9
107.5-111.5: 49.5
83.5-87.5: 37.6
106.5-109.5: 49.5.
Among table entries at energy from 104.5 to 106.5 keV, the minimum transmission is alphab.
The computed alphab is 48.5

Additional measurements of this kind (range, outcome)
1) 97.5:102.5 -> 39.2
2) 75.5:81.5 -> 36.1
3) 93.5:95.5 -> 36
